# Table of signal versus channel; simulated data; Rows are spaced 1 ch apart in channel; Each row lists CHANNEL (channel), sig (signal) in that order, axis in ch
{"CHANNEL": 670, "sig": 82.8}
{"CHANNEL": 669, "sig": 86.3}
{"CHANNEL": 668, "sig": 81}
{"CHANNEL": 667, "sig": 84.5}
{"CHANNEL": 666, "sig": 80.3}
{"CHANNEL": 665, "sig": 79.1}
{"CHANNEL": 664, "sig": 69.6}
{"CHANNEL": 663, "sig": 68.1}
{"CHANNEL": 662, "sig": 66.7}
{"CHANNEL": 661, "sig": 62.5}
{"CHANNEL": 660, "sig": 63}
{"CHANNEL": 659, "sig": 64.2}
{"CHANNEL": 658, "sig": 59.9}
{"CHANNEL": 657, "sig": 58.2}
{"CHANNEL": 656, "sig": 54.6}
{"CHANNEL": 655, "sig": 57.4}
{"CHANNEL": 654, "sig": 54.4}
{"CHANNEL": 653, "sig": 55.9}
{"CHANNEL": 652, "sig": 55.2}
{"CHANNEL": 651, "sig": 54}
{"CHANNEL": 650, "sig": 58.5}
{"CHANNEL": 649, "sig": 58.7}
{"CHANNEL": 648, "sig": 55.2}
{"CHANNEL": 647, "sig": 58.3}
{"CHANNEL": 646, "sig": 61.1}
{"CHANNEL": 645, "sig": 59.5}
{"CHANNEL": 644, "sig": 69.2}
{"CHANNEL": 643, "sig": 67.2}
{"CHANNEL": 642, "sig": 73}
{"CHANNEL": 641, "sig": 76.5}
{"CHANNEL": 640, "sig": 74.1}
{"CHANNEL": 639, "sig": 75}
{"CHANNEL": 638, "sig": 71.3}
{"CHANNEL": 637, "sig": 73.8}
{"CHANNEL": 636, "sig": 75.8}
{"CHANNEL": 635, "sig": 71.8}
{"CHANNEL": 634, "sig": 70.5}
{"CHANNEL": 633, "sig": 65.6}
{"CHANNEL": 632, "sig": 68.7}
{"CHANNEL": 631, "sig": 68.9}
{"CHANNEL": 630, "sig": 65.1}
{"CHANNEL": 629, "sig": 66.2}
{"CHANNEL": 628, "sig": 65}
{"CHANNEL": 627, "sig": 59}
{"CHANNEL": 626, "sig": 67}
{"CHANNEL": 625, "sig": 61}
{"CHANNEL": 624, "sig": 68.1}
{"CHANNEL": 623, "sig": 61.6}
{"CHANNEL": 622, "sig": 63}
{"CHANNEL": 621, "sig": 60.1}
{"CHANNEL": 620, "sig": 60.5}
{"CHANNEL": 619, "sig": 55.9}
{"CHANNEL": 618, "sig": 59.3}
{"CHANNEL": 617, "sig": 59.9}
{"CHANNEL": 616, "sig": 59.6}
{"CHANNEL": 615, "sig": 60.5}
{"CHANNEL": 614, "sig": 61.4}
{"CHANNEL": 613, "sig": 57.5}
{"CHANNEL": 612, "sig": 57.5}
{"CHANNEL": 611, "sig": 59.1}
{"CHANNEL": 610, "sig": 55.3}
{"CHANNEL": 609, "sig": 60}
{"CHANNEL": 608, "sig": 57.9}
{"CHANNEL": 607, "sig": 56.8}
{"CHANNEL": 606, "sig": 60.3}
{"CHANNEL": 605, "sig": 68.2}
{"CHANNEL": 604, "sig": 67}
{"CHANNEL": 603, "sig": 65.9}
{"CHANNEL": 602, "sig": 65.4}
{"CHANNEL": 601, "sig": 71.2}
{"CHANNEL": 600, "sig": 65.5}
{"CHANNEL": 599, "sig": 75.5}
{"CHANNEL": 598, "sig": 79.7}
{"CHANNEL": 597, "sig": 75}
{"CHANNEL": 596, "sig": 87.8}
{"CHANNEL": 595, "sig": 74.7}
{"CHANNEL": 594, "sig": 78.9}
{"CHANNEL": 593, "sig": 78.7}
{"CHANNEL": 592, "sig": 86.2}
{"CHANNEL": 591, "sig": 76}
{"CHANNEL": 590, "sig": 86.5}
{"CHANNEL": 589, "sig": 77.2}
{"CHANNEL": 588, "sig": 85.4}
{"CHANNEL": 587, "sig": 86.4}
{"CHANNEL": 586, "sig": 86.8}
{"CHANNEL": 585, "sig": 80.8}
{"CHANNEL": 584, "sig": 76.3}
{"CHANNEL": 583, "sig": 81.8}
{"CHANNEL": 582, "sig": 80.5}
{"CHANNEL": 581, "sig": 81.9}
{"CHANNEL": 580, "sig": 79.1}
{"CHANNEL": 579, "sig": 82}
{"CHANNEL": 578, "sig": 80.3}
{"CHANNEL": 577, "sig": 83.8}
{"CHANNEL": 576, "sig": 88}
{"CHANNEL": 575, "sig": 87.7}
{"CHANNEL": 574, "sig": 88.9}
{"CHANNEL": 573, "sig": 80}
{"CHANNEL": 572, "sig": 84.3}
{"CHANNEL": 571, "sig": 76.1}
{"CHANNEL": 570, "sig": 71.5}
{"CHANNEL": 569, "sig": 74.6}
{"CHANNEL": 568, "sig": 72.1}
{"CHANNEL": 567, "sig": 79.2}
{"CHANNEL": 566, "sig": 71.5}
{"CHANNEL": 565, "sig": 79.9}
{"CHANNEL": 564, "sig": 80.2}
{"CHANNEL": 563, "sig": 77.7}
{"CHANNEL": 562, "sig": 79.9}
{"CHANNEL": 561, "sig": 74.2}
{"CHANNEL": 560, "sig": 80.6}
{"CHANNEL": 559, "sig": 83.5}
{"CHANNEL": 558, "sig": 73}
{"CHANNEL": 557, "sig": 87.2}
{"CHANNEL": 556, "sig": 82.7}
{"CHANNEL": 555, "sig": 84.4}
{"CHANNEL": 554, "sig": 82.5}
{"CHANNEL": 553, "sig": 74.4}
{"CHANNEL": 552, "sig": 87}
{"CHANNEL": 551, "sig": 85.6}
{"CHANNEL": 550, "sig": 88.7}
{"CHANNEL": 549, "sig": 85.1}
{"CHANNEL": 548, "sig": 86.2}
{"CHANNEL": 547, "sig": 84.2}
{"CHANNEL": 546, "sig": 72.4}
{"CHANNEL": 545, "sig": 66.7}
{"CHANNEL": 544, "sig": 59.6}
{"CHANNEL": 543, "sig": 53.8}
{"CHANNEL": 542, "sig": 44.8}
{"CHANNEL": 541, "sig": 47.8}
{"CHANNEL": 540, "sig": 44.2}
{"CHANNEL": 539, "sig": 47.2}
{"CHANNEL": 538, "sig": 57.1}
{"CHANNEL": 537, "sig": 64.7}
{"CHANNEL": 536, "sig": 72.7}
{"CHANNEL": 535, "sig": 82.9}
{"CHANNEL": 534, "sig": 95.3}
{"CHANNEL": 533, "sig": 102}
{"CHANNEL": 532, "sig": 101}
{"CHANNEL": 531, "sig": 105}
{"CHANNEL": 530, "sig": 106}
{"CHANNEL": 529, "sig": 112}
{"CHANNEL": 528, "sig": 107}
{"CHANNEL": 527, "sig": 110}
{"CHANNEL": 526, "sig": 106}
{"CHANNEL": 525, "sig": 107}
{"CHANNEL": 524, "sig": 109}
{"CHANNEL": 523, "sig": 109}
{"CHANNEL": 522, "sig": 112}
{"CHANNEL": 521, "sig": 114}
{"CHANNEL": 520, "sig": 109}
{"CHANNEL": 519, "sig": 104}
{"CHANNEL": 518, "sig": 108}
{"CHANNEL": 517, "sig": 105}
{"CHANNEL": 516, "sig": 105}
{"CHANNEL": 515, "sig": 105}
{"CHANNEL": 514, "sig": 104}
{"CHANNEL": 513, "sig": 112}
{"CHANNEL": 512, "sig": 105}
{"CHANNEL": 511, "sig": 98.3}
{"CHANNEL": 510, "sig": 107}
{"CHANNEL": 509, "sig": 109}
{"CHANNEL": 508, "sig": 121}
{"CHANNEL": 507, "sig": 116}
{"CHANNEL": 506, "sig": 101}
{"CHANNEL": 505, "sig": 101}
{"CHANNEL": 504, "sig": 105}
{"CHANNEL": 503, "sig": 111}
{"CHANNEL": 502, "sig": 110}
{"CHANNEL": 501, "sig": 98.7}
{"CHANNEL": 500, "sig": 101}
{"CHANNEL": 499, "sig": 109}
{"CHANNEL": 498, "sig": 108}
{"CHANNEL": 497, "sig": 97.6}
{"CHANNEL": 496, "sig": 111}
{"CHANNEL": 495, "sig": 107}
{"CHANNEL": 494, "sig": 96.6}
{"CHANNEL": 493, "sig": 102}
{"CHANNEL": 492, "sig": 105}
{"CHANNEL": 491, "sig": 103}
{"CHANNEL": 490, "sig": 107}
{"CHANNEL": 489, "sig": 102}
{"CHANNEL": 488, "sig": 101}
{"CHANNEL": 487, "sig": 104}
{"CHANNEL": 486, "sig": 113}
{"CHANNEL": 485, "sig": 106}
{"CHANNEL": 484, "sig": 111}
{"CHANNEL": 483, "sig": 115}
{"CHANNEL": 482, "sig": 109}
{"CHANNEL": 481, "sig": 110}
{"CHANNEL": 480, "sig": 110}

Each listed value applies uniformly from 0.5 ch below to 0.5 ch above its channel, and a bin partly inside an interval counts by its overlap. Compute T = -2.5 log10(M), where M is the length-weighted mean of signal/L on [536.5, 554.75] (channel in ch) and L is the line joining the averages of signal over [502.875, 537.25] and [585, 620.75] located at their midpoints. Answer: 0.329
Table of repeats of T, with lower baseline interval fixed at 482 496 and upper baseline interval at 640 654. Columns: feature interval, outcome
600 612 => 0.18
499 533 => -0.09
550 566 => 0.08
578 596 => -0.04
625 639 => -0.04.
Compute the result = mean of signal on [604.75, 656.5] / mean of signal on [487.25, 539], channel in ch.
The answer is 0.6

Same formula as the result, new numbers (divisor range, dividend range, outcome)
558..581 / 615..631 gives 0.78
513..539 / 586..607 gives 0.76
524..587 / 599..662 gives 0.78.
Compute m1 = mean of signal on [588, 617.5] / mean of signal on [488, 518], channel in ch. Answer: 0.7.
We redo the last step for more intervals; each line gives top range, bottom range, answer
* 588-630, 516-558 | 0.77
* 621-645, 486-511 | 0.65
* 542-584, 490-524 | 0.74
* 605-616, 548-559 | 0.71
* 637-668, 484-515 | 0.62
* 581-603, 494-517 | 0.74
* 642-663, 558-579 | 0.76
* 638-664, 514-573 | 0.74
